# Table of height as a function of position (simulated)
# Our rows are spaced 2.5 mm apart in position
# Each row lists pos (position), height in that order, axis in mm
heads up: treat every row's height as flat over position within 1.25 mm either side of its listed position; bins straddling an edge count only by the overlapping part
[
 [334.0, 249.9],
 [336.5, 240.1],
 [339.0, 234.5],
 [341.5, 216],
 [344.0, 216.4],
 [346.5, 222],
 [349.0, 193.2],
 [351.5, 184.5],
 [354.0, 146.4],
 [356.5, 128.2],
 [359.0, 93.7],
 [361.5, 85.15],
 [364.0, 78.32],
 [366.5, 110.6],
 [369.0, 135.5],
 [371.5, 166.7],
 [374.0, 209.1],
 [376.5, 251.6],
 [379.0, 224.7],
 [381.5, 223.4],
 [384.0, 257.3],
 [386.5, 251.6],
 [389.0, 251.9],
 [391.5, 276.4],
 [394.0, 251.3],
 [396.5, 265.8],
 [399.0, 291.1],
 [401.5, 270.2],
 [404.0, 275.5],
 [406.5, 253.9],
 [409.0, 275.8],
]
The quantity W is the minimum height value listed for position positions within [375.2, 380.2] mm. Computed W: 224.7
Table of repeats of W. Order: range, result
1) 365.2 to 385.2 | 110.6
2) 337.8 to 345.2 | 216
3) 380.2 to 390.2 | 223.4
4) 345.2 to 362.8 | 85.15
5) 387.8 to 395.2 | 251.3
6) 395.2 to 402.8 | 265.8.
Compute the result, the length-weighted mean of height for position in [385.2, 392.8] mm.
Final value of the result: 260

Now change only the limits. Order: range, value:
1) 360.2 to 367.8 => 91.7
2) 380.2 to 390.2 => 246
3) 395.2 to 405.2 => 276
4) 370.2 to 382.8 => 215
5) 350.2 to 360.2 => 139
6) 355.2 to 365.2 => 96.7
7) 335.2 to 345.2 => 227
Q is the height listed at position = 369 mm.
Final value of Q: 135.5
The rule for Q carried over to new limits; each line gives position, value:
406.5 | 253.9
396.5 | 265.8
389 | 251.9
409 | 275.8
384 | 257.3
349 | 193.2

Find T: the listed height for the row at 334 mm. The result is 249.9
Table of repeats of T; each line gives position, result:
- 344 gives 216.4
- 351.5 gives 184.5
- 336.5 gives 240.1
